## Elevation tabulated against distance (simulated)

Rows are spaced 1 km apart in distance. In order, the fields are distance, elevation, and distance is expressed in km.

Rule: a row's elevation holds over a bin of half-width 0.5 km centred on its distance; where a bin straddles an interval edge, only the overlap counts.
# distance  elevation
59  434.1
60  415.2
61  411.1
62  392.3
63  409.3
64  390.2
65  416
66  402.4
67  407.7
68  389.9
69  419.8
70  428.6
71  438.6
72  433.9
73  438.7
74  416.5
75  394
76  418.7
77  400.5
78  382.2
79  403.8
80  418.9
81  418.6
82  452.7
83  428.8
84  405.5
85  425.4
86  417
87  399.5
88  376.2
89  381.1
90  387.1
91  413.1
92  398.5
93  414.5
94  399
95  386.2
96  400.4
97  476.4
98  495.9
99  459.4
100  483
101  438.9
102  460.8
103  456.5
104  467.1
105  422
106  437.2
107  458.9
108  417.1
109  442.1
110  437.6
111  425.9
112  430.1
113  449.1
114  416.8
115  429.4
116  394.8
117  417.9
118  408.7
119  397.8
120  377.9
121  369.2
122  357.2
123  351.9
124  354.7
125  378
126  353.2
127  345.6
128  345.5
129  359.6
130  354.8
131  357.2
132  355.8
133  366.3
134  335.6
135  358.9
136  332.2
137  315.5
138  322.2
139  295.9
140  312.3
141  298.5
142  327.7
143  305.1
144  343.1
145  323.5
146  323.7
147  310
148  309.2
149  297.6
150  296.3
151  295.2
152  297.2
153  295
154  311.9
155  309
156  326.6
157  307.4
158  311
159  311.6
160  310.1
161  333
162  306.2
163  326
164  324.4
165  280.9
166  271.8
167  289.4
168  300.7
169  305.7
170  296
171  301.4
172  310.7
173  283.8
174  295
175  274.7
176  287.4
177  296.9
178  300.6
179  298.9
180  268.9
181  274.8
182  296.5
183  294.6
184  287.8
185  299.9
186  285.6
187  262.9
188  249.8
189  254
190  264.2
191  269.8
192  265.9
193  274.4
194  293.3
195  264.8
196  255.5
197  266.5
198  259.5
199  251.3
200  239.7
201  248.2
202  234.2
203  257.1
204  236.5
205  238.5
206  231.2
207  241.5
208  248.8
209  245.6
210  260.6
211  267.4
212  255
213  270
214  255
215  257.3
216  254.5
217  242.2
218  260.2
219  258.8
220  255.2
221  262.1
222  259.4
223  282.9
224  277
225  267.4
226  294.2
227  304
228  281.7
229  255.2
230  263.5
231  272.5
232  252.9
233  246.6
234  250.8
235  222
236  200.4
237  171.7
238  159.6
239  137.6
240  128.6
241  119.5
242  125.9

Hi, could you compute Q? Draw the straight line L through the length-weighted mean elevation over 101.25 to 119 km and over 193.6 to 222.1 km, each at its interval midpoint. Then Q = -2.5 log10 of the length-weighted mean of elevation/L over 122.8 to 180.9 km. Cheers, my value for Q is 0.13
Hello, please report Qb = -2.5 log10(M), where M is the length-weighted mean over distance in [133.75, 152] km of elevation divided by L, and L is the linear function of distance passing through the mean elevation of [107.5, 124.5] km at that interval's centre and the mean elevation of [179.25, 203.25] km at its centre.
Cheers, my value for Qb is 0.13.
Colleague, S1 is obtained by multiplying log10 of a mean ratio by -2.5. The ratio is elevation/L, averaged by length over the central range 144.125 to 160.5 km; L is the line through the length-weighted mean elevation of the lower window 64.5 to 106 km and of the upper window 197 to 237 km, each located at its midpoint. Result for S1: 0.091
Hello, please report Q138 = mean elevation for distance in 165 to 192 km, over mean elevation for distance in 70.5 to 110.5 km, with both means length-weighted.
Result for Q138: 0.67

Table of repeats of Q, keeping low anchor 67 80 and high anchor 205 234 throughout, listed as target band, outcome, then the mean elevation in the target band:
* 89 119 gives -0.13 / 430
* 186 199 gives 0.09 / 265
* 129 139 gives 0.02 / 343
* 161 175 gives 0.05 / 300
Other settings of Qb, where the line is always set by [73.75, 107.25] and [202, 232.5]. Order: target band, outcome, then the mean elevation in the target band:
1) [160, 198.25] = 0.082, 287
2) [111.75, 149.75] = 0.055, 354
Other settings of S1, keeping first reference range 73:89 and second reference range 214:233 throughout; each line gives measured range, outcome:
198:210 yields 0.169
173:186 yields 0.077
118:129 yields 0.007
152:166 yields 0.073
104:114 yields -0.144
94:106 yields -0.145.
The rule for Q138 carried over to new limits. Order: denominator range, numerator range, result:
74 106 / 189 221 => 0.61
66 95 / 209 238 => 0.62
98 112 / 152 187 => 0.67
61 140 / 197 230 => 0.64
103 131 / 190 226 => 0.64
